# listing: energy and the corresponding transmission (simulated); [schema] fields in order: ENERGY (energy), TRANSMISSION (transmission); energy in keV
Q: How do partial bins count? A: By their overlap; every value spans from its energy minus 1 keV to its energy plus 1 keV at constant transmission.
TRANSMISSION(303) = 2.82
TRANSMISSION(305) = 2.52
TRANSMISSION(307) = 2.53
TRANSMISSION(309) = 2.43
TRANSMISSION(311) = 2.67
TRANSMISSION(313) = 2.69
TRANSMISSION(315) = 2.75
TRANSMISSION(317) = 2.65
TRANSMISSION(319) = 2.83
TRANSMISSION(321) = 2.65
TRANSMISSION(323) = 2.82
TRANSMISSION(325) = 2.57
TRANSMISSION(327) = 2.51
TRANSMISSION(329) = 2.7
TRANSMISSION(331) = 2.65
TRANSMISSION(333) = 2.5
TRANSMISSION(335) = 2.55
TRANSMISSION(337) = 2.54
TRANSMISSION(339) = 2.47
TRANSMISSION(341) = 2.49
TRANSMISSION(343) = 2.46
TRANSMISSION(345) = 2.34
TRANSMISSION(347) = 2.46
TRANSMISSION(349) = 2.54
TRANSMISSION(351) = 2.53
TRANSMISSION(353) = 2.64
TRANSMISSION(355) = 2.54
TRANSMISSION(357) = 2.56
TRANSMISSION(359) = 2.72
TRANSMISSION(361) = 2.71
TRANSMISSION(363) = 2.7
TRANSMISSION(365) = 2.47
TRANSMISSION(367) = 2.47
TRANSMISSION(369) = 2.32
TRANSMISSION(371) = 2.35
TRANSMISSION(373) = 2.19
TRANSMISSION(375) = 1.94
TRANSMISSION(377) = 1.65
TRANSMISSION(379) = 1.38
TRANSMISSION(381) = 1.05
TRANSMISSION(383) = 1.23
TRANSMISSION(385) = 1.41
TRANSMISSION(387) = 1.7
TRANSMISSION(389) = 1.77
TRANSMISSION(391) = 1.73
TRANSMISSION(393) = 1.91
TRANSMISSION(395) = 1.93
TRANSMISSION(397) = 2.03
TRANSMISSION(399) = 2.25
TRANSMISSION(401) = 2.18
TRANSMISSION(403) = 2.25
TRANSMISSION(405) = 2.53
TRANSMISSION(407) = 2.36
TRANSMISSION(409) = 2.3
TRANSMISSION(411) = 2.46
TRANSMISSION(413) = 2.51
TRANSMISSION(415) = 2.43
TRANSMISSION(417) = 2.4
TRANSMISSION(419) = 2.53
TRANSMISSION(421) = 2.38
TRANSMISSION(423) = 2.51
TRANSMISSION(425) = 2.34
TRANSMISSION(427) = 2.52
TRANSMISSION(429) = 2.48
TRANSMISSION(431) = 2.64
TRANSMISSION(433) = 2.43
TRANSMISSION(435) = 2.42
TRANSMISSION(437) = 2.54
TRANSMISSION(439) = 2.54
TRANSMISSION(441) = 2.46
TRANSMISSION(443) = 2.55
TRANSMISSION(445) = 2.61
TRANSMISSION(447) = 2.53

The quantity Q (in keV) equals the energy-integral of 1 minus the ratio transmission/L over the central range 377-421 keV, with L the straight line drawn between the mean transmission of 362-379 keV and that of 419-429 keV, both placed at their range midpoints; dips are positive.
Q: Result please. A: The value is 6.2 keV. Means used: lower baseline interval 2.21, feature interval 2.02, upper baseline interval 2.45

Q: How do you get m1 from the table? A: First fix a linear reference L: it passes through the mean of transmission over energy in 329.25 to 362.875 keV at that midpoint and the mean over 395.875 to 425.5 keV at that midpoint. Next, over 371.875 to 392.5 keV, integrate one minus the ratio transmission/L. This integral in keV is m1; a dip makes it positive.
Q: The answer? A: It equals 7.0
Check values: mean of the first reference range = 2.55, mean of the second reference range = 2.36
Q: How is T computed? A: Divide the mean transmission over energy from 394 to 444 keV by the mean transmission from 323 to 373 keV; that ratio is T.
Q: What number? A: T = 0.9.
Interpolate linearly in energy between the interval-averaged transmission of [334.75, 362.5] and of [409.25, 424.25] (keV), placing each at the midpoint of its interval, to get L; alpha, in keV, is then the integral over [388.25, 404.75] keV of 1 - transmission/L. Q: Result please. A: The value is 3.0 keV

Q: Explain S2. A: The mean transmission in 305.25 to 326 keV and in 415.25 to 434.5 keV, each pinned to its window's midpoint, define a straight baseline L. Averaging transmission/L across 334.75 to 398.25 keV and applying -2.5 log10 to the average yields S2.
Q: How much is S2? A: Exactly 0.18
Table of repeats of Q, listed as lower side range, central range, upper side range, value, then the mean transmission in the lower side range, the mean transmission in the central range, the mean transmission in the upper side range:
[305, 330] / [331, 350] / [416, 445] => 0.9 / 2.64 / 2.49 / 2.49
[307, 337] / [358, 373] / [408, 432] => 0.3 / 2.63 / 2.51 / 2.46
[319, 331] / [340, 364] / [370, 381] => -3.8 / 2.66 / 2.56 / 1.82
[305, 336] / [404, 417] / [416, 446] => 0.4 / 2.63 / 2.43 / 2.49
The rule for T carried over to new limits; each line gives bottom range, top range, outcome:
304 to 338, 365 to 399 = 0.71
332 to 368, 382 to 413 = 0.80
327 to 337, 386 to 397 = 0.71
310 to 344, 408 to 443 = 0.94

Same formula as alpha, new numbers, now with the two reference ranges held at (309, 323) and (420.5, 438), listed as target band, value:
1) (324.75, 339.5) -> 0.6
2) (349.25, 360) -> 0.1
